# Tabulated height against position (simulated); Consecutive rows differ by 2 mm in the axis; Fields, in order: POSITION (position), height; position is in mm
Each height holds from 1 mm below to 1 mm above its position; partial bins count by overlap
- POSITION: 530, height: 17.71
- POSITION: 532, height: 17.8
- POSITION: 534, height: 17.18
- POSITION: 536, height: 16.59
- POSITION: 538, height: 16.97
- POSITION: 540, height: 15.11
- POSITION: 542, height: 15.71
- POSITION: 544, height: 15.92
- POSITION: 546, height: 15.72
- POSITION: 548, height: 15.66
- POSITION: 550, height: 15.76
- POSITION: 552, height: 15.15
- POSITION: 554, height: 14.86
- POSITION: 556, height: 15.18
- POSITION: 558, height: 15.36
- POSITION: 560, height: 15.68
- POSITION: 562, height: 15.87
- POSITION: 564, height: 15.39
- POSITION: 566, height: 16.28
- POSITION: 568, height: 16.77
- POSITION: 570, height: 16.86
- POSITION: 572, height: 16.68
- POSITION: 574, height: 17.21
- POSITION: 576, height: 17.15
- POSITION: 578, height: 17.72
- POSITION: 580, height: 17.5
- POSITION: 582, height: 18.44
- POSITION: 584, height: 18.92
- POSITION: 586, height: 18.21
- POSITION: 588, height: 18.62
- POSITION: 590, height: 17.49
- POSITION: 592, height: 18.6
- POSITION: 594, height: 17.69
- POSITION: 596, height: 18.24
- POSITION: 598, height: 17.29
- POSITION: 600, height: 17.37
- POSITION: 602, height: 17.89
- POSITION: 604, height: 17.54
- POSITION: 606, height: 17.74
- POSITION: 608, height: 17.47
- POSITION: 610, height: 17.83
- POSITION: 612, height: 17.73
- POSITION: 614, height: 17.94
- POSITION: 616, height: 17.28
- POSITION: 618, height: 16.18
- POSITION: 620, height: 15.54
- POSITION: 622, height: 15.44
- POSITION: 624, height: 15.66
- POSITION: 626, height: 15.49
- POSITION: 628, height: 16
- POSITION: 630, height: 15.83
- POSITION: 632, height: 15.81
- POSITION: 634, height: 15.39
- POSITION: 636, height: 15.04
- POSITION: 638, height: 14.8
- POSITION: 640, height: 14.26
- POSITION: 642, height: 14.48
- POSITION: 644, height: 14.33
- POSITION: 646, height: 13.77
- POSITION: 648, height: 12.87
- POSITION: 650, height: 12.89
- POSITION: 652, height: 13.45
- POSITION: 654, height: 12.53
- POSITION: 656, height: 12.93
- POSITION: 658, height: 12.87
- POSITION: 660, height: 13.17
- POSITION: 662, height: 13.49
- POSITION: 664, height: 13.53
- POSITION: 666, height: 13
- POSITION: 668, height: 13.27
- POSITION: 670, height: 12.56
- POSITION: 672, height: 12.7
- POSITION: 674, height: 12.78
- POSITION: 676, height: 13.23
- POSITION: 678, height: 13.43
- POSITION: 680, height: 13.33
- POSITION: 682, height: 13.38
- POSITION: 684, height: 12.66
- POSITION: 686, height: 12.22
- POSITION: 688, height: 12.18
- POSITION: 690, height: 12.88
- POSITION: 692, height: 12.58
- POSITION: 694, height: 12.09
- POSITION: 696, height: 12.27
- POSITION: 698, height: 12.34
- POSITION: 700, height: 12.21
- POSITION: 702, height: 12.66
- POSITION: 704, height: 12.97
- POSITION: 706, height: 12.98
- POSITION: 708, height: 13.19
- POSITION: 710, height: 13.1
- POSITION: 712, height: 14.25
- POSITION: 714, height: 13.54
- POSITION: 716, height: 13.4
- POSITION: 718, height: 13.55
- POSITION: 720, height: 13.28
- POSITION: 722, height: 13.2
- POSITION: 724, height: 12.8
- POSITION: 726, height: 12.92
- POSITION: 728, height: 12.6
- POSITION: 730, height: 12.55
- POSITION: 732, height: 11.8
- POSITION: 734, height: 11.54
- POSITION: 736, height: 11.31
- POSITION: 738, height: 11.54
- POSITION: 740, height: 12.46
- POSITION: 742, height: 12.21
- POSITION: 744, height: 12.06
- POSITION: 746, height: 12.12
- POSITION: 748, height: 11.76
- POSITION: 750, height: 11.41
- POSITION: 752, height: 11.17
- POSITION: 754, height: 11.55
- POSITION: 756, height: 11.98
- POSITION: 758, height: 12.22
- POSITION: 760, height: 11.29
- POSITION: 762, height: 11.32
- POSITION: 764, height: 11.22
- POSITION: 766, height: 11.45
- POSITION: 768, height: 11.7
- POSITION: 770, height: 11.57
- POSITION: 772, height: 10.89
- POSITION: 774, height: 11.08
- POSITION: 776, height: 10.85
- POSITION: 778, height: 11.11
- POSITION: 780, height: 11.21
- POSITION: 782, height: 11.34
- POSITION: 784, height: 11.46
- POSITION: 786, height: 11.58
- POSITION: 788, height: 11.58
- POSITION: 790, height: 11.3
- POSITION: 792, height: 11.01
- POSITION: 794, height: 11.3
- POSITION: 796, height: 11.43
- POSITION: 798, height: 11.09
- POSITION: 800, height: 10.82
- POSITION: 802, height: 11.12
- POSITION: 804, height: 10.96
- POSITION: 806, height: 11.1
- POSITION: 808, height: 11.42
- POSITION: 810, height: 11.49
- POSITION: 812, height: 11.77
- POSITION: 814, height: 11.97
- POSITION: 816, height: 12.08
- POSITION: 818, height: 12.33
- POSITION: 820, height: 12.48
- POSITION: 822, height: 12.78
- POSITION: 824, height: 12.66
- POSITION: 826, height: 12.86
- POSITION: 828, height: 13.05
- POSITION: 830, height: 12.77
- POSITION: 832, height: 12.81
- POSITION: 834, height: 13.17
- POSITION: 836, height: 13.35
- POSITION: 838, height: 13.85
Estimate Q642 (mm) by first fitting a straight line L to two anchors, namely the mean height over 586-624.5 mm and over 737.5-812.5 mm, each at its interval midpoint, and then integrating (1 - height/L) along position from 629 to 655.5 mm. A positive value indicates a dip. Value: 3.1 mm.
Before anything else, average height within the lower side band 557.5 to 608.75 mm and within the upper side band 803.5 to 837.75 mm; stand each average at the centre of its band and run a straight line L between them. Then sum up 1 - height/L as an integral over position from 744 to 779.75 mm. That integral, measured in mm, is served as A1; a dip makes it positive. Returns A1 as 5.6 mm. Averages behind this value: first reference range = 17.3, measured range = 11.5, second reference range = 12.4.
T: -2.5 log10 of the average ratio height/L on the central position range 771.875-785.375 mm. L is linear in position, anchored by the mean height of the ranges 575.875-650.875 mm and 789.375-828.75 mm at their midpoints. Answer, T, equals 0.12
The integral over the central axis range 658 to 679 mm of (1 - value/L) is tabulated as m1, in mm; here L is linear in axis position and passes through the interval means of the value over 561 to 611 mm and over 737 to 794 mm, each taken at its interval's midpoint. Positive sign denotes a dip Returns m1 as 2.3 mm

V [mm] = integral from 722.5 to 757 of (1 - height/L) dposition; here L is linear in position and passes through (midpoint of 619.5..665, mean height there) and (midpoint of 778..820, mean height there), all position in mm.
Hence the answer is 1.44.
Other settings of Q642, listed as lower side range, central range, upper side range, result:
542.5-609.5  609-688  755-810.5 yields 3.58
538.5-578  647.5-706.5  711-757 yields 3.06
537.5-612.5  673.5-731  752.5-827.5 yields 3.34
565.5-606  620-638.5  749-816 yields 0.84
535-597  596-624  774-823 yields -2.59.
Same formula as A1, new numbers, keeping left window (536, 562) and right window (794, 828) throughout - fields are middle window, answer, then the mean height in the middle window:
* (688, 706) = 1.28 mm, 12.5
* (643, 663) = 1.25 mm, 13.2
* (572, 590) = -3.21 mm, 17.9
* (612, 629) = -1.97 mm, 16.3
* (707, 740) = 0.78 mm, 12.8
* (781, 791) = 0.58 mm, 11.5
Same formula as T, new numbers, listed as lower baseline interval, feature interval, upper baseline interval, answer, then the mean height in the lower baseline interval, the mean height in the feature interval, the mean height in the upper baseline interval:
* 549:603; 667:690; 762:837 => 0.133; 17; 12.9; 11.7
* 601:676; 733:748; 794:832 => 0.109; 14.9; 11.9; 11.9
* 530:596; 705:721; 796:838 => 0.048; 16.7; 13.4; 12.1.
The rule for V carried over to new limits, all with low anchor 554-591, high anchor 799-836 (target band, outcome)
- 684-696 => 1.8 mm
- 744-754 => 1.3 mm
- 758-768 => 1.3 mm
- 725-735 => 1.1 mm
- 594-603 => -0.7 mm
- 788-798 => 1.1 mm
